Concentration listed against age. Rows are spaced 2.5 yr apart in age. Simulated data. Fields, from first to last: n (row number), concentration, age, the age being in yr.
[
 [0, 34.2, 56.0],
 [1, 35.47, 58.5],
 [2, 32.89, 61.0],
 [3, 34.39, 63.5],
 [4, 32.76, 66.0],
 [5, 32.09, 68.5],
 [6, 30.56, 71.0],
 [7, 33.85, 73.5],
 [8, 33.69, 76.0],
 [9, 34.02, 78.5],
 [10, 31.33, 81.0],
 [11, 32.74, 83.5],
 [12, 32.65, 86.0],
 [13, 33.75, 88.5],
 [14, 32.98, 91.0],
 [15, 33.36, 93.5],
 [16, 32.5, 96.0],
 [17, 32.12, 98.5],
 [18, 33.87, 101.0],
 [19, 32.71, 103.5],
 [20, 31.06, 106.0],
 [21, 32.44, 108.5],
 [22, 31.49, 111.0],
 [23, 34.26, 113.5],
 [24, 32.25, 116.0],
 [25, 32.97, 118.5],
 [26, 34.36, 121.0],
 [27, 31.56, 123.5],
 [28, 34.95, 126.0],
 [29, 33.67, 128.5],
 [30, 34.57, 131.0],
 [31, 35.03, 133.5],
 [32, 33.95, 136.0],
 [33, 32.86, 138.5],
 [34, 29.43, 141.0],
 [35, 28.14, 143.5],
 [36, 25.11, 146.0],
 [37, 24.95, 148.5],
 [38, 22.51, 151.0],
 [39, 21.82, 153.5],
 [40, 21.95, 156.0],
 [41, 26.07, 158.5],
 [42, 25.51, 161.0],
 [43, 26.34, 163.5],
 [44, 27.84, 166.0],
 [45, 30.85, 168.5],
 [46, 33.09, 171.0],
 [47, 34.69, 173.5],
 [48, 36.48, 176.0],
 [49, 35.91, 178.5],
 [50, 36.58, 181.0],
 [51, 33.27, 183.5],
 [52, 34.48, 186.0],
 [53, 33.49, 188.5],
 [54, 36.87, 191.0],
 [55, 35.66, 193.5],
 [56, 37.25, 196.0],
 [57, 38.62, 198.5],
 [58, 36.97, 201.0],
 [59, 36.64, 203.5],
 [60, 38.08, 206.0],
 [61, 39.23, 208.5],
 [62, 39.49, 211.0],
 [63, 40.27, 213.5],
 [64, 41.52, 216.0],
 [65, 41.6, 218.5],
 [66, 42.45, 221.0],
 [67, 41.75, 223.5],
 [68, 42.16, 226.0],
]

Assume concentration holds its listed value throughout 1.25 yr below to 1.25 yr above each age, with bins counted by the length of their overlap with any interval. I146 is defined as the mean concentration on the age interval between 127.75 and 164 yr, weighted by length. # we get 28.1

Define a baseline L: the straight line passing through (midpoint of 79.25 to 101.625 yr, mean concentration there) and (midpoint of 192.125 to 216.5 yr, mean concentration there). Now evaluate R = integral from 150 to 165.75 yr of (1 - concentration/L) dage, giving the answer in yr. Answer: 5.14 yr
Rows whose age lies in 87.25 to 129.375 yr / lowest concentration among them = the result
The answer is 31.06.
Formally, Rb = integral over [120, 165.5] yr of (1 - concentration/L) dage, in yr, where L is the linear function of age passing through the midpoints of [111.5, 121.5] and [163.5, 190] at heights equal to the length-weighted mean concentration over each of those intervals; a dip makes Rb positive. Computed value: 5.9 yr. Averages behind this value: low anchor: 33.2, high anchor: 33.4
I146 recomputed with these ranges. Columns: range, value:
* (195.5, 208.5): 37.7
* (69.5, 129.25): 32.9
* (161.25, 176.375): 30.9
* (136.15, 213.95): 32.2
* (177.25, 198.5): 35.6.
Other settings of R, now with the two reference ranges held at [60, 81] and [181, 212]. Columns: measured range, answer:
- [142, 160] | 5.53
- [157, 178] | 3.28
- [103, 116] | 0.66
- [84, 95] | 0.12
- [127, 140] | 0.31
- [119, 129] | 0.27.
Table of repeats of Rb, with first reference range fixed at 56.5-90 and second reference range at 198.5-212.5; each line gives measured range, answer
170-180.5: 0.52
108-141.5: 1.77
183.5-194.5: 0.77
